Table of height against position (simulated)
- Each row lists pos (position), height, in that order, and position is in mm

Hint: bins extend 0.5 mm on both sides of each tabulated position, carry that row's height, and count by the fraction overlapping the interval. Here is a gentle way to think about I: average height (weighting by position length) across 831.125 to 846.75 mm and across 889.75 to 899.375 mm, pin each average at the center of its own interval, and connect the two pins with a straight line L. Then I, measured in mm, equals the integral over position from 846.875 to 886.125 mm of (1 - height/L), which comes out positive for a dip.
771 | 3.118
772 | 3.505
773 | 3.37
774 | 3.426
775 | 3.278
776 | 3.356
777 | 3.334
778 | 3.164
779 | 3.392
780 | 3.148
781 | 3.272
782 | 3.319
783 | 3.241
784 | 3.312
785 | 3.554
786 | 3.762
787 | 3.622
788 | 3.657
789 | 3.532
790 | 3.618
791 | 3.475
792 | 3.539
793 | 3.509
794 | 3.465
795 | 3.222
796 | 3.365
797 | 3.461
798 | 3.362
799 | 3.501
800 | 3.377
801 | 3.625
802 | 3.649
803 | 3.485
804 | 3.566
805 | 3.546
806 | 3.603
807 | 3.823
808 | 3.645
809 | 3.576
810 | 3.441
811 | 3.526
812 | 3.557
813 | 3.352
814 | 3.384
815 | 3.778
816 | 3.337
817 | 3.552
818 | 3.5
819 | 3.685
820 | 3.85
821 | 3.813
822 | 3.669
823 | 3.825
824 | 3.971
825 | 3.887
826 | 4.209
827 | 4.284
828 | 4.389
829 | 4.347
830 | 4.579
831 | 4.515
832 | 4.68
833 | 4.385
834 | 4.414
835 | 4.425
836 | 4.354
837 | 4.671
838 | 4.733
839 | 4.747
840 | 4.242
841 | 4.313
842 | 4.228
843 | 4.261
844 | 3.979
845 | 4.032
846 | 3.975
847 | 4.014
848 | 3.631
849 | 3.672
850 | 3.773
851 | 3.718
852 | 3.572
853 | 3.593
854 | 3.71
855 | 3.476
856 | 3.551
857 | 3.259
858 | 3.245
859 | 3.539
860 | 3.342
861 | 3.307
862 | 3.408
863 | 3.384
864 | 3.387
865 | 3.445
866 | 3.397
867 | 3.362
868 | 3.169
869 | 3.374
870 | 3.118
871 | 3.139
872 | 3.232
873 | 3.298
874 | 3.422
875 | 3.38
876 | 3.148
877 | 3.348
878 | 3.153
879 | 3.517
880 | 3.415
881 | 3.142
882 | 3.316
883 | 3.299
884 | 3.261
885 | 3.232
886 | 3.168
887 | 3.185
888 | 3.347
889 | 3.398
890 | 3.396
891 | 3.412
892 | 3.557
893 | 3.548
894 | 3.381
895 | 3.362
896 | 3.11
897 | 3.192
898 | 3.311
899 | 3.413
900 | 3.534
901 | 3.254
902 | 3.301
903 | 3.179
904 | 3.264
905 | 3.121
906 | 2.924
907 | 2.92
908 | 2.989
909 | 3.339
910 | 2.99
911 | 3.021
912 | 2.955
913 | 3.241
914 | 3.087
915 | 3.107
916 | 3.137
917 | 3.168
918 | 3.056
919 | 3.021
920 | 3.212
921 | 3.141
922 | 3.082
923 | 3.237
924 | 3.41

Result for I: 4.8 mm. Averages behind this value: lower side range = 4.36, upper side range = 3.37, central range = 3.39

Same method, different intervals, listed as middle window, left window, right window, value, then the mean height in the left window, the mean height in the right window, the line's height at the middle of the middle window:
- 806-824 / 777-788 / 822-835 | 1.77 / 3.39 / 4.27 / 4.01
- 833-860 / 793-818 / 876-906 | -4.35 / 3.51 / 3.31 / 3.41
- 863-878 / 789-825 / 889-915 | 0.20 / 3.57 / 3.23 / 3.34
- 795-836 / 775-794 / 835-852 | 0.12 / 3.43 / 4.14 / 3.8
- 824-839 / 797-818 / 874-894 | -4.10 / 3.53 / 3.33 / 3.47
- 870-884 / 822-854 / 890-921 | 1.25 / 4.16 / 3.21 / 3.61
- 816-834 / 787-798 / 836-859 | -1.47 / 3.48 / 3.93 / 3.75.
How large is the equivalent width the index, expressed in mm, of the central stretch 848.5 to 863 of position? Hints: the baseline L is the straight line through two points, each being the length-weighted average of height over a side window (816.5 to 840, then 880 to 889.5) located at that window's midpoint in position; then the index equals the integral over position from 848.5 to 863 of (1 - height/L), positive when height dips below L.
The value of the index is 0.9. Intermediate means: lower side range 4.2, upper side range 3.27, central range 3.51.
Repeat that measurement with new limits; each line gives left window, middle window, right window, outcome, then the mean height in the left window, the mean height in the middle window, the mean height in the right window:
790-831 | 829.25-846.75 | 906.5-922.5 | -4.2 mm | 3.68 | 4.38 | 3.09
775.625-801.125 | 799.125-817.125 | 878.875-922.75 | -0.8 mm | 3.43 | 3.54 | 3.22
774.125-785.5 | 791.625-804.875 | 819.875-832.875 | 0.6 mm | 3.31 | 3.47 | 4.17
